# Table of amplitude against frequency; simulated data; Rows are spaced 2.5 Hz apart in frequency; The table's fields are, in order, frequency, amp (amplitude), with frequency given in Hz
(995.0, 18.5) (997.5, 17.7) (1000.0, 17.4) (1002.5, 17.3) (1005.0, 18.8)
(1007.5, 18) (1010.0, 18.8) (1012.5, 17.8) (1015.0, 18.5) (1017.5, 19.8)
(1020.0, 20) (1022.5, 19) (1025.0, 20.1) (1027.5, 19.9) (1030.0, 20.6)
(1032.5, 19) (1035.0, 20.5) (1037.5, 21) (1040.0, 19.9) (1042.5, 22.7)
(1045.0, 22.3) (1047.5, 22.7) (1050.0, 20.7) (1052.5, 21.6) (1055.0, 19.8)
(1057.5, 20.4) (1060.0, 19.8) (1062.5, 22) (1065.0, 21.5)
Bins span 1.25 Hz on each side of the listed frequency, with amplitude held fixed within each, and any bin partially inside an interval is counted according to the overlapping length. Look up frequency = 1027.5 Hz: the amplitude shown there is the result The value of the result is 19.9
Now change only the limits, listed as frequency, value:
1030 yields 20.6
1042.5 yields 22.7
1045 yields 22.3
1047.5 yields 22.7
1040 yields 19.9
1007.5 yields 18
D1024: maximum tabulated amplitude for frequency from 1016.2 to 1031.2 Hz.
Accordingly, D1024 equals 20.6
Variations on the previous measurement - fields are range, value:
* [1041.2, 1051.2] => 22.7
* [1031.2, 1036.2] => 20.5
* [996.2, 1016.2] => 18.8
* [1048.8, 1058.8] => 21.6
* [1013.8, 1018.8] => 19.8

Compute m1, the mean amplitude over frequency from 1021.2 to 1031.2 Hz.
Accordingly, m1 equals 19.9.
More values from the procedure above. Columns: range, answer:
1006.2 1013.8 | 18.2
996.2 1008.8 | 17.8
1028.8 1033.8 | 19.8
